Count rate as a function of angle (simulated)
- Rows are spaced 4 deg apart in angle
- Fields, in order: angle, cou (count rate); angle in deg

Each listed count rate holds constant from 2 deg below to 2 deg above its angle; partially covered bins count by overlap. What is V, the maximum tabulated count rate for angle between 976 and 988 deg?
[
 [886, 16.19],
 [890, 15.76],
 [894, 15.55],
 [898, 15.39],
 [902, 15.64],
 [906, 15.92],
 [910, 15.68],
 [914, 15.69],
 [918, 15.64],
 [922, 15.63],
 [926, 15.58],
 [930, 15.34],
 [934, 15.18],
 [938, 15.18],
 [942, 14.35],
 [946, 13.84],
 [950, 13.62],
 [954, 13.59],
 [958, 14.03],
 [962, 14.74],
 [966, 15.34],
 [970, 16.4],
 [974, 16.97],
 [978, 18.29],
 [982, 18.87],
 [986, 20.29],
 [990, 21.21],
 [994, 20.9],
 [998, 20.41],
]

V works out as 20.29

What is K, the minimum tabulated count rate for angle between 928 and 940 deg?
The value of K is 15.18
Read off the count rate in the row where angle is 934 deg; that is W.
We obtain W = 15.18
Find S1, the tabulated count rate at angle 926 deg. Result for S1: 15.58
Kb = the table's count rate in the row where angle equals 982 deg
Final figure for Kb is 18.87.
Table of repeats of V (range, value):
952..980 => 18.29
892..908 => 15.92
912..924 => 15.69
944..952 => 13.84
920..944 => 15.63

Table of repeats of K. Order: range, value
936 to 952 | 13.62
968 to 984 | 16.4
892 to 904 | 15.39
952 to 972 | 13.59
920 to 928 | 15.58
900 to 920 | 15.64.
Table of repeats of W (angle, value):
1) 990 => 21.21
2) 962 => 14.74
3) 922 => 15.63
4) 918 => 15.64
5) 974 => 16.97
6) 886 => 16.19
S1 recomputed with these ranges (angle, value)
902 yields 15.64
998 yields 20.41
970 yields 16.4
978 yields 18.29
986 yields 20.29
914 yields 15.69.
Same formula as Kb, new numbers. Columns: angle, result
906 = 15.92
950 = 13.62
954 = 13.59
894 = 15.55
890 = 15.76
